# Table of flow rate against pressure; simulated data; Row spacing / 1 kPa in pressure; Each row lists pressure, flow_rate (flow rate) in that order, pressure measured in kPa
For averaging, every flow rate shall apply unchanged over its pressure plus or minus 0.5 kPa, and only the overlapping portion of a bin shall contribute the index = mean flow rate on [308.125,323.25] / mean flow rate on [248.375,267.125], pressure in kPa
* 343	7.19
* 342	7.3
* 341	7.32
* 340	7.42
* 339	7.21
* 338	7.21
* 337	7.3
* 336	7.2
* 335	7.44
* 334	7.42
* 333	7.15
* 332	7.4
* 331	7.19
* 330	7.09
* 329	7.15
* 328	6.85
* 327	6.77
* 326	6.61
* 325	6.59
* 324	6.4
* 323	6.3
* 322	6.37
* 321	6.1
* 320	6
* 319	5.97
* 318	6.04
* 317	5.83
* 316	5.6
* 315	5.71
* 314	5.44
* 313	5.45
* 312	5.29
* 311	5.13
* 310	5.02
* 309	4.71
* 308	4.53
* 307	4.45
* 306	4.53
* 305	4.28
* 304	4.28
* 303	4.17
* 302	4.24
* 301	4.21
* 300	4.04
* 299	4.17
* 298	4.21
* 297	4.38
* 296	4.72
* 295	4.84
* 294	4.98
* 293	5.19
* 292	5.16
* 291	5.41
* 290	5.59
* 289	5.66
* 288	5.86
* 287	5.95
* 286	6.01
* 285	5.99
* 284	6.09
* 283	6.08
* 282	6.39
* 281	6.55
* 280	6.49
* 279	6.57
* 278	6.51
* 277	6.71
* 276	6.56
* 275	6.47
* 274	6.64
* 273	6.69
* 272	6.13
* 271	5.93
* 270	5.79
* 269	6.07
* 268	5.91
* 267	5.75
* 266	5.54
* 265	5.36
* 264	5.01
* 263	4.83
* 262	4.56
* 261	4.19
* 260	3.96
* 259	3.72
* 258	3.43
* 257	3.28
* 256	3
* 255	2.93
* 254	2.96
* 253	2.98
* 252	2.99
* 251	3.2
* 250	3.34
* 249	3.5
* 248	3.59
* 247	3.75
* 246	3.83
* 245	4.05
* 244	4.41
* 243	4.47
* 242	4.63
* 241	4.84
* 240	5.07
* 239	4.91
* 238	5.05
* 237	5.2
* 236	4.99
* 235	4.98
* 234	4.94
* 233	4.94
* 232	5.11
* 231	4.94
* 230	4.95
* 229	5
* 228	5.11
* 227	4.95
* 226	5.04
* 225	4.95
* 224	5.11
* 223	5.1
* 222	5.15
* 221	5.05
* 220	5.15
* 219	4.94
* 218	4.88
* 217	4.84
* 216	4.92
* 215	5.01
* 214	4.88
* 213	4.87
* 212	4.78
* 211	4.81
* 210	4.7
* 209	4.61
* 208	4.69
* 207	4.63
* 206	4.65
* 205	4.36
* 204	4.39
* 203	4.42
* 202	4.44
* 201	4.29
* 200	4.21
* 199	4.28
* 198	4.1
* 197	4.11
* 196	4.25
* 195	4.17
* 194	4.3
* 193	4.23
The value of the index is 1.4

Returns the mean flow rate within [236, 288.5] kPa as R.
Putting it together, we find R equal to 4.99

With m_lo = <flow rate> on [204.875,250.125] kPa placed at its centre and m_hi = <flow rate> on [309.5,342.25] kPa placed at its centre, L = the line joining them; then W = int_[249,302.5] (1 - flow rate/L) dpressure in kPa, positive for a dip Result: 5.4 kPa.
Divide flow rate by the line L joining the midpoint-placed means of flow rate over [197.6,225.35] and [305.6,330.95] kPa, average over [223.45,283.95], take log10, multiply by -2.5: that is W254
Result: 0.06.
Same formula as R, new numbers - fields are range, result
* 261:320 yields 5.44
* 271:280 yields 6.5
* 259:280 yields 5.73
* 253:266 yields 3.96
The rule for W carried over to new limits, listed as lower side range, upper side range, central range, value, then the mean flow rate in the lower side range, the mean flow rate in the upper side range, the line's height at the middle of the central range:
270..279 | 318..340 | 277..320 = 8.4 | 6.42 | 6.84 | 6.61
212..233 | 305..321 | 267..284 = -3.8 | 4.99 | 5.31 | 5.18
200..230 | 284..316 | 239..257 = 4.1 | 4.81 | 4.98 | 4.88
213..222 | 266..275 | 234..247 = 1.8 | 4.96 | 6.1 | 5.46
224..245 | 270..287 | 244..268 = 7.1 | 4.91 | 6.33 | 5.6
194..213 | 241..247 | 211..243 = -4.5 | 4.45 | 4.28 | 4.35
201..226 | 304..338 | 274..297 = -0.9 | 4.8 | 6.09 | 5.66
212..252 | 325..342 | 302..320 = 4.2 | 4.69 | 7.16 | 6.61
